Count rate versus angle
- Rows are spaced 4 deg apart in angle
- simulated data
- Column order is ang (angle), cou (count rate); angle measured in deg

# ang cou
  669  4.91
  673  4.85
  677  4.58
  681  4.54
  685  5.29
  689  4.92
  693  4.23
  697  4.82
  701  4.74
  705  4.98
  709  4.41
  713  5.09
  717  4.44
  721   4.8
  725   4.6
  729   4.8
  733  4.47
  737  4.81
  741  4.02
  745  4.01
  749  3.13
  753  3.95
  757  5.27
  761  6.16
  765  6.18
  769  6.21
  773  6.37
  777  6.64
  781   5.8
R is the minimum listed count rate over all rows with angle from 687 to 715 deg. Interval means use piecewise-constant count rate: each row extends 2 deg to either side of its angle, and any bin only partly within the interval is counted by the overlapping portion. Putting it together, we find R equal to 4.23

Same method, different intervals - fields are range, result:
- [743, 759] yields 3.13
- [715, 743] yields 4.02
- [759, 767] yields 6.16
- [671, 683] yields 4.54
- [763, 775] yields 6.18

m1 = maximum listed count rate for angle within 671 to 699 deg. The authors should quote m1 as 5.29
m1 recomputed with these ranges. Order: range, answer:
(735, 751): 4.81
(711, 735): 5.09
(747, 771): 6.21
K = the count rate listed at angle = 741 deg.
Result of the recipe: 4.02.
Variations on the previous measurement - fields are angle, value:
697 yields 4.82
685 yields 5.29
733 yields 4.47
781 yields 5.8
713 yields 5.09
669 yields 4.91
